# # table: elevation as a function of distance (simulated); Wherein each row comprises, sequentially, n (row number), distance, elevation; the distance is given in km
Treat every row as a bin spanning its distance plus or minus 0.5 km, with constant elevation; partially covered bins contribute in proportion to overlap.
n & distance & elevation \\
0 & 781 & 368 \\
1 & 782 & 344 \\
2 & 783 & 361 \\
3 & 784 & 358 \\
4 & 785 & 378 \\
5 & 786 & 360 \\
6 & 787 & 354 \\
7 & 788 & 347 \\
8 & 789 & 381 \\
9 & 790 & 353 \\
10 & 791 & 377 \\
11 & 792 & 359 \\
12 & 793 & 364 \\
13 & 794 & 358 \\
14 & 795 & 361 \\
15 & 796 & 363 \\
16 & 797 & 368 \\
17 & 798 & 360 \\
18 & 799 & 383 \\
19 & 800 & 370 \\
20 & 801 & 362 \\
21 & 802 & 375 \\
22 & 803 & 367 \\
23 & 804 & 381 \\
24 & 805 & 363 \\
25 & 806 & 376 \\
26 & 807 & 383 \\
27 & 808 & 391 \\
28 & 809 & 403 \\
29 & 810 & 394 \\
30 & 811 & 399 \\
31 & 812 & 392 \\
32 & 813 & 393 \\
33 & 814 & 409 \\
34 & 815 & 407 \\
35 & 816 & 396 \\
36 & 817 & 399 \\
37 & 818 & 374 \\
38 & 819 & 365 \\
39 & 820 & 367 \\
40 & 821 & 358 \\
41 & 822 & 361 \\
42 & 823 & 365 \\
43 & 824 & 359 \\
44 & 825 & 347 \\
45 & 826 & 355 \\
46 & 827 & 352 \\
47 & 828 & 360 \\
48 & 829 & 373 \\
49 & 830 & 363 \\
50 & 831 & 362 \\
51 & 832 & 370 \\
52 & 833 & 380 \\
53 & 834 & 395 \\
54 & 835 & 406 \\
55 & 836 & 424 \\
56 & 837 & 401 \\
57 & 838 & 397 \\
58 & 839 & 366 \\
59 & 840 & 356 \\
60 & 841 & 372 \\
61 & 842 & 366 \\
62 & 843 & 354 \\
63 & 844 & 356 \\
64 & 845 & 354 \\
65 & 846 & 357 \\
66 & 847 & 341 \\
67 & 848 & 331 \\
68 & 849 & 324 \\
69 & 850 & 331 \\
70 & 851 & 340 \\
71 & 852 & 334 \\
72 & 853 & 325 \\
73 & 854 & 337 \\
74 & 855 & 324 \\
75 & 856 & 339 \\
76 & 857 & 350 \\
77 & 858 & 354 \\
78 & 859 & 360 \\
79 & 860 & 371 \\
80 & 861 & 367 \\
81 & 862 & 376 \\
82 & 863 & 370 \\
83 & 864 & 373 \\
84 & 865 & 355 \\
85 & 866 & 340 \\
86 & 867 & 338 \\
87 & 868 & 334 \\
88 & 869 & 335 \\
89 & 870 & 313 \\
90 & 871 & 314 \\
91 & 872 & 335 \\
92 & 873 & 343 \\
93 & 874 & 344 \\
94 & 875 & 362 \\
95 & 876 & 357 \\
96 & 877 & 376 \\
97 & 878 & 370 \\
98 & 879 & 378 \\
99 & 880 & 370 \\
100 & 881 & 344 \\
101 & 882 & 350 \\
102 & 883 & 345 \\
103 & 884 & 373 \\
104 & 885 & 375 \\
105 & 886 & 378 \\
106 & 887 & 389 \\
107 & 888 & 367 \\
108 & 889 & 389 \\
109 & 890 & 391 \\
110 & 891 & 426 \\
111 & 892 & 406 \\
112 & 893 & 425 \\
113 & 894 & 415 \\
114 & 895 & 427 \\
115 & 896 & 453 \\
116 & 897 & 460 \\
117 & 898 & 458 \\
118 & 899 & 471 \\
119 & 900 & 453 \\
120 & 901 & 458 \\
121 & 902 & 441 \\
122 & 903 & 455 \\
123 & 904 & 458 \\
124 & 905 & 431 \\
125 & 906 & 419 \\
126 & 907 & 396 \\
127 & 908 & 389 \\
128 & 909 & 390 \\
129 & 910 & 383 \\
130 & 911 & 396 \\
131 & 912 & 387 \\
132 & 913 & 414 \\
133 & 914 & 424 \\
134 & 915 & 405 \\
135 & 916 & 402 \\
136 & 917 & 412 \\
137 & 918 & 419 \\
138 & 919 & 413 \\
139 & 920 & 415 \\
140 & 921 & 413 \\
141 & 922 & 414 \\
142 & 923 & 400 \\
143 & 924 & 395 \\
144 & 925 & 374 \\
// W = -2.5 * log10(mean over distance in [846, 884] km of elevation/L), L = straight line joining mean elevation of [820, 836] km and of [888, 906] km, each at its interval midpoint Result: 0.16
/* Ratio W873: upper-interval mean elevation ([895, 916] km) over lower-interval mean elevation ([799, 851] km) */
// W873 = 1.15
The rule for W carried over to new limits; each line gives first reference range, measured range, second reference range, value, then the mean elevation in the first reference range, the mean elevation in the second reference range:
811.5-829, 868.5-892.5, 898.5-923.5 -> 0.113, 374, 418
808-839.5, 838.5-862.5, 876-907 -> 0.123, 381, 407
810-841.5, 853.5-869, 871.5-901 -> 0.101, 378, 392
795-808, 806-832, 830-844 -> -0.005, 371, 379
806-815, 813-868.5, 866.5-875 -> 0.004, 395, 334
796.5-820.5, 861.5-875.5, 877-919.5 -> 0.157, 382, 407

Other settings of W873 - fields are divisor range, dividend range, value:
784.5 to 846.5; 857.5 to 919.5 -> 1.04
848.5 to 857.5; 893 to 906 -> 1.34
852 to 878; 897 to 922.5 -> 1.21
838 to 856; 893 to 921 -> 1.22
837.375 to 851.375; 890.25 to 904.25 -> 1.25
